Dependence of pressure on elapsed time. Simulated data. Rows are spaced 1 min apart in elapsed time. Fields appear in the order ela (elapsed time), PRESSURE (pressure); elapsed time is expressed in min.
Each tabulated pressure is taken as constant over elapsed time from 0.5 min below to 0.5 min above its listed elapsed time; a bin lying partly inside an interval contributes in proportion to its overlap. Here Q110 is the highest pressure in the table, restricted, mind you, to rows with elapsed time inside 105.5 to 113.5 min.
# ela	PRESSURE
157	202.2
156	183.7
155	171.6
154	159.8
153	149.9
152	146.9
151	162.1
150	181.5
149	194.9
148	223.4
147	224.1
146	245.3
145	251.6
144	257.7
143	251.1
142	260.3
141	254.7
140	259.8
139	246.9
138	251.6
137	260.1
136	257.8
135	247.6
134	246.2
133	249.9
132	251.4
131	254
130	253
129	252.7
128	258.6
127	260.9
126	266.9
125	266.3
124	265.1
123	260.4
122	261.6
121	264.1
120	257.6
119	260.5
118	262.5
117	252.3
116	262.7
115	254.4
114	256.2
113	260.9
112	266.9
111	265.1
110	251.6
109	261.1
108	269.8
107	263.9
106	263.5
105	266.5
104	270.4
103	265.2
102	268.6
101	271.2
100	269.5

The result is 269.8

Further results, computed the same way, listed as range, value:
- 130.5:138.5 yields 260.1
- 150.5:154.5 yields 162.1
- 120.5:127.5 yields 266.9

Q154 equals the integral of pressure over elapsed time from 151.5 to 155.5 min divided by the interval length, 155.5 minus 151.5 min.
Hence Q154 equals 157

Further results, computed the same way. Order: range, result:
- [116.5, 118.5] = 257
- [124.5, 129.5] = 261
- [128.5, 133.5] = 252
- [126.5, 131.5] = 256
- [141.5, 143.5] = 256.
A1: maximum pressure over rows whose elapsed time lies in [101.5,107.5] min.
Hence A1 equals 270.4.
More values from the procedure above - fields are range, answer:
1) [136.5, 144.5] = 260.3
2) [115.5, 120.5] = 262.7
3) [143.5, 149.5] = 257.7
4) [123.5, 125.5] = 266.3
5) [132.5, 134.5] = 249.9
